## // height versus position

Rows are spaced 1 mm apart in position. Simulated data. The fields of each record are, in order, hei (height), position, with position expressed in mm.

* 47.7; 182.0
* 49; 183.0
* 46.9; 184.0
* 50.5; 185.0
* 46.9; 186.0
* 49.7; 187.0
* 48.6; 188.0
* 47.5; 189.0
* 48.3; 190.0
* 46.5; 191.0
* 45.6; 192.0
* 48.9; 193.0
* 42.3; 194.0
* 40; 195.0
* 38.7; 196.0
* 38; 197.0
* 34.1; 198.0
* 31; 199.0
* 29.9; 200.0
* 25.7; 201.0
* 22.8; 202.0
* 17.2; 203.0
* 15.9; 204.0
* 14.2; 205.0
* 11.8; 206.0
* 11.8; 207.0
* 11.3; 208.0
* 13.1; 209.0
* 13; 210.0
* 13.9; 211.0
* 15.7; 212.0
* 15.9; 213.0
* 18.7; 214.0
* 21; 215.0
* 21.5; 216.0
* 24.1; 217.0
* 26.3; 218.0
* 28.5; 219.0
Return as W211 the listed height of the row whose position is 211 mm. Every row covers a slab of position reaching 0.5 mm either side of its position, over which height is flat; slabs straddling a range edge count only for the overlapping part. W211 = 13.9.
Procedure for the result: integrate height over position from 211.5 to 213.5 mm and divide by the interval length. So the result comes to 15.8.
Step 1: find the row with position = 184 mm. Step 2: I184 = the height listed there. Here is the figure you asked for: 46.9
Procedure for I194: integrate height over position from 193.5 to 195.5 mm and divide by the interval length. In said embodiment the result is 41.1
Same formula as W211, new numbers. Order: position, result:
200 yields 29.9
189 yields 47.5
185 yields 50.5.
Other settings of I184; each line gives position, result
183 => 49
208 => 11.3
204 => 15.9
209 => 13.1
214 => 18.7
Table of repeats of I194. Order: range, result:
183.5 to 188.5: 48.5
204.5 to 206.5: 13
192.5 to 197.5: 41.6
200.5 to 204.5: 20.4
